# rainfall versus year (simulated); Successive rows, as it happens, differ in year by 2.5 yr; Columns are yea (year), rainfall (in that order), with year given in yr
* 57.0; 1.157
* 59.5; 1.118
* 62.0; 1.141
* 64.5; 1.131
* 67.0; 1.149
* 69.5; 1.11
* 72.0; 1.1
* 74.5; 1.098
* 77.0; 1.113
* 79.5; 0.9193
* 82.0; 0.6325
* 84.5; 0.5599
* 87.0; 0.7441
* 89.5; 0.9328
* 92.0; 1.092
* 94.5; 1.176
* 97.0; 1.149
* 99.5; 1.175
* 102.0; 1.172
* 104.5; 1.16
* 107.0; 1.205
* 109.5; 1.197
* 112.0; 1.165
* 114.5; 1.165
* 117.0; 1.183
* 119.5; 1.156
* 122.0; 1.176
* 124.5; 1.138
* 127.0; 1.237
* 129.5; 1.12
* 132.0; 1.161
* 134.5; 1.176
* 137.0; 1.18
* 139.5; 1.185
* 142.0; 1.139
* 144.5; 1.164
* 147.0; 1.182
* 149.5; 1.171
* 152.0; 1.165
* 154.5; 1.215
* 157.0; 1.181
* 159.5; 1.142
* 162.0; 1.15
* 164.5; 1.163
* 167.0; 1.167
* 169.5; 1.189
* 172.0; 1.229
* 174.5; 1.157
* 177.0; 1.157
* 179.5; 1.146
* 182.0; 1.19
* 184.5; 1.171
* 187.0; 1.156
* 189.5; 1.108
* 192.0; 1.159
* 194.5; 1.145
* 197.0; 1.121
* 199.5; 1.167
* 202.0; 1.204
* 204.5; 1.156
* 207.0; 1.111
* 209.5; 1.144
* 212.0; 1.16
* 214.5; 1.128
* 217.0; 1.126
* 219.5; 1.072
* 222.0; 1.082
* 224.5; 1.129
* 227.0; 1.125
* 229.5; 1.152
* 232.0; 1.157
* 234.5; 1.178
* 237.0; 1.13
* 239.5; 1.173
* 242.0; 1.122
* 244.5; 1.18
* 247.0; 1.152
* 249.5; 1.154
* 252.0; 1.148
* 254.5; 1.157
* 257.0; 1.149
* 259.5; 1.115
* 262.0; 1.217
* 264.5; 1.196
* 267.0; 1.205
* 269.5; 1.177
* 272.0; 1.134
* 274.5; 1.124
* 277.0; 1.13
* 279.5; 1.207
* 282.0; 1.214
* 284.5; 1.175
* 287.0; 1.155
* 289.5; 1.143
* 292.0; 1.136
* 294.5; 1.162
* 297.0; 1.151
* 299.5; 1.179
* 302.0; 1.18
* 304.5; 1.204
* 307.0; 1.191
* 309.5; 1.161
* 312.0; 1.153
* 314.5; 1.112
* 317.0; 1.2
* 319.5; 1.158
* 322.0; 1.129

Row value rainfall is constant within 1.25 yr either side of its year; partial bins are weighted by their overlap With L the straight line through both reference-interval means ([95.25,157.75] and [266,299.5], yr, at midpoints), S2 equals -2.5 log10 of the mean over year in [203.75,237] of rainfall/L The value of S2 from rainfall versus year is 0.03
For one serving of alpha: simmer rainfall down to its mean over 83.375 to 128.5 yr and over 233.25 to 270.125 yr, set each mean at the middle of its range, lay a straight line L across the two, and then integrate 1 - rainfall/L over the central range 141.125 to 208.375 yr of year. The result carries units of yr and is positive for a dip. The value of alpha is -2.0 yr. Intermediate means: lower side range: 1.1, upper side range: 1.16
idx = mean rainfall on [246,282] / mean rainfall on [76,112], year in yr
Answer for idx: 1.1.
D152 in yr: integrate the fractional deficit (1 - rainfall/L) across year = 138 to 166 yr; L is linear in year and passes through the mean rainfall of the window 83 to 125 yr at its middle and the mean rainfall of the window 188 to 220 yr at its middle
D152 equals -1.4 yr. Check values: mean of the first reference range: 1.09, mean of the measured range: 1.17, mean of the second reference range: 1.14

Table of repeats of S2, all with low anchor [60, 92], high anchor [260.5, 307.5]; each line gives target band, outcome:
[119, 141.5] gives -0.14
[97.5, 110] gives -0.17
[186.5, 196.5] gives -0.05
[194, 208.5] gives -0.05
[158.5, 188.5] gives -0.10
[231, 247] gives -0.03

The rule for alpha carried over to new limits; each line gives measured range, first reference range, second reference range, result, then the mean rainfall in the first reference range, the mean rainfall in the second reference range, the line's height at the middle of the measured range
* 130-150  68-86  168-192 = -1.7 yr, 0.934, 1.17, 1.08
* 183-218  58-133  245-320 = -0.5 yr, 1.09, 1.16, 1.13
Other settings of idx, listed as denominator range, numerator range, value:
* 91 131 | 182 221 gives 0.98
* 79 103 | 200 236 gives 1.19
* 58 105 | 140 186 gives 1.13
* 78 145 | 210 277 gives 1.05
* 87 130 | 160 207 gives 1.02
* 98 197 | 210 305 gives 0.99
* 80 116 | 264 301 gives 1.12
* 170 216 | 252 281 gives 1.01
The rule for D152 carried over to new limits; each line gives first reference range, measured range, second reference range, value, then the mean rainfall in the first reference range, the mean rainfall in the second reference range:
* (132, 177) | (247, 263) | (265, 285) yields 0.2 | 1.17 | 1.17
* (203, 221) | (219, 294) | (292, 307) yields -0.2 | 1.13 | 1.17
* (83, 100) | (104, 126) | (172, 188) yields -3.4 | 0.962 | 1.17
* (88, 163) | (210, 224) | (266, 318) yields 0.6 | 1.16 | 1.17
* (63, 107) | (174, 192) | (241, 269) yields -0.8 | 1.03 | 1.16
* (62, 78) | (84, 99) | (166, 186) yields 2.1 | 1.12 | 1.18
